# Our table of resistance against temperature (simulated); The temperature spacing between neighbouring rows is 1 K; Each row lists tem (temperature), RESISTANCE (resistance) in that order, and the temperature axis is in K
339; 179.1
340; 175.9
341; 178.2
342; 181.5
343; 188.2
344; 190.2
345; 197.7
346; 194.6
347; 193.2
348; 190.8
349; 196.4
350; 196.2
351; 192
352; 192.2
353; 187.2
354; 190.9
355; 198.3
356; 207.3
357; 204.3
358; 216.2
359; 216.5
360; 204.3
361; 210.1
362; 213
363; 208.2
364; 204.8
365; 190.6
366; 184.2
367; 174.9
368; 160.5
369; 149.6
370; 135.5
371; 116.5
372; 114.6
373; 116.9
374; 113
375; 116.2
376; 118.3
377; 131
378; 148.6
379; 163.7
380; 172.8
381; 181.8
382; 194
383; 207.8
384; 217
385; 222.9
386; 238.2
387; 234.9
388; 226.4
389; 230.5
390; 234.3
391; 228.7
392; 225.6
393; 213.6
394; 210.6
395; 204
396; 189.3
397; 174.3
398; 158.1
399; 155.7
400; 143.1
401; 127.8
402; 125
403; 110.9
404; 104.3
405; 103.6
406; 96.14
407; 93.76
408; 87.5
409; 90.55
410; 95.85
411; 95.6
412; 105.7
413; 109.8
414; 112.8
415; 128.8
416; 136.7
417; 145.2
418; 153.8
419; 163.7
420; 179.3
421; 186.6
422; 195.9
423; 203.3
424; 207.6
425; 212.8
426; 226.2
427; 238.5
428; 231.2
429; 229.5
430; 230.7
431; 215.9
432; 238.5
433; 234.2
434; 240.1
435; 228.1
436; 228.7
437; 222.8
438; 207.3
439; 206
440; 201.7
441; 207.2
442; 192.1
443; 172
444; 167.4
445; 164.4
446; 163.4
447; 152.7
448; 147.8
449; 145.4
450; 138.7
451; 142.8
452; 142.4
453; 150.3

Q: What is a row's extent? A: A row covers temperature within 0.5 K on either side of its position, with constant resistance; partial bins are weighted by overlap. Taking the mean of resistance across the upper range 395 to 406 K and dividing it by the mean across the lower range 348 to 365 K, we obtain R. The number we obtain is 0.7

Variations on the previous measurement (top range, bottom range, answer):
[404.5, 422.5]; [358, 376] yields 0.76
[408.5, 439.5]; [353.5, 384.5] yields 1.06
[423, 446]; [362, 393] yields 1.18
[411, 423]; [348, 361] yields 0.74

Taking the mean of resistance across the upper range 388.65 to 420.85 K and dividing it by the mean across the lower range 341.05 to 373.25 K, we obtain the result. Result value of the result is 0.80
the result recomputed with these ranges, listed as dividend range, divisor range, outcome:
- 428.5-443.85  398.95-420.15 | 1.81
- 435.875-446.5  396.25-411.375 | 1.62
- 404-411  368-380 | 0.72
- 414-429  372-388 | 1.08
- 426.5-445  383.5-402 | 1.07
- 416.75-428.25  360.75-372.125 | 1.13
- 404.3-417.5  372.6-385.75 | 0.66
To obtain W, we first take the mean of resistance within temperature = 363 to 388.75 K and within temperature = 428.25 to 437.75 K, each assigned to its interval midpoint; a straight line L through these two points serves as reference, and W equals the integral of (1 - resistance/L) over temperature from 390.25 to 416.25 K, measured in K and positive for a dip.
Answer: 7.4 K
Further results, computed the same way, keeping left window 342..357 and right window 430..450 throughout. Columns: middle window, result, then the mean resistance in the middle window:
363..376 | 3.0 K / 149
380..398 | -1.5 K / 211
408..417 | 3.9 K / 110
